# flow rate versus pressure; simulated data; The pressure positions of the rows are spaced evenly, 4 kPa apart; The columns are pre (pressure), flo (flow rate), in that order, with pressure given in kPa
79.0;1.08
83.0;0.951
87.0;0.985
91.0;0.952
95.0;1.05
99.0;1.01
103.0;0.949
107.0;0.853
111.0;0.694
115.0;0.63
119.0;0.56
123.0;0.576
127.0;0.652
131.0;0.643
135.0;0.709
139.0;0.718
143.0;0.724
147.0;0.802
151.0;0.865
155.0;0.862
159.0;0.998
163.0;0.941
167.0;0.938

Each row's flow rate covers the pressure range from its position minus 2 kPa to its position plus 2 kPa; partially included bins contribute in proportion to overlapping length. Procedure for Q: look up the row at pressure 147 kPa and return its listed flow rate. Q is 0.802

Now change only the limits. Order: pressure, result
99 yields 1.01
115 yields 0.63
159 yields 0.998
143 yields 0.724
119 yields 0.56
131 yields 0.643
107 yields 0.853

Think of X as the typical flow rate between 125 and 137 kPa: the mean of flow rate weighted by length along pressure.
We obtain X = 0.668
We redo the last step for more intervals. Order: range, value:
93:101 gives 1.03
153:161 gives 0.93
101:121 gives 0.737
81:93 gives 0.963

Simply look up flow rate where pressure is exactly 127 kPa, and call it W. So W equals 0.652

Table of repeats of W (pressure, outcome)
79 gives 1.08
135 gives 0.709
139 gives 0.718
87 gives 0.985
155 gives 0.862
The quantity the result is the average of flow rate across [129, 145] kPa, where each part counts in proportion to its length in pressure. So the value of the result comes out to 0.699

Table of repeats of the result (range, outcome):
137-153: 0.777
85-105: 0.989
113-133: 0.612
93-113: 0.911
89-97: 1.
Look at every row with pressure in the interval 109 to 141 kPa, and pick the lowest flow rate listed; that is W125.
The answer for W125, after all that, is 0.56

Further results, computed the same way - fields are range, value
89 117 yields 0.63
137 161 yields 0.718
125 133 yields 0.643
